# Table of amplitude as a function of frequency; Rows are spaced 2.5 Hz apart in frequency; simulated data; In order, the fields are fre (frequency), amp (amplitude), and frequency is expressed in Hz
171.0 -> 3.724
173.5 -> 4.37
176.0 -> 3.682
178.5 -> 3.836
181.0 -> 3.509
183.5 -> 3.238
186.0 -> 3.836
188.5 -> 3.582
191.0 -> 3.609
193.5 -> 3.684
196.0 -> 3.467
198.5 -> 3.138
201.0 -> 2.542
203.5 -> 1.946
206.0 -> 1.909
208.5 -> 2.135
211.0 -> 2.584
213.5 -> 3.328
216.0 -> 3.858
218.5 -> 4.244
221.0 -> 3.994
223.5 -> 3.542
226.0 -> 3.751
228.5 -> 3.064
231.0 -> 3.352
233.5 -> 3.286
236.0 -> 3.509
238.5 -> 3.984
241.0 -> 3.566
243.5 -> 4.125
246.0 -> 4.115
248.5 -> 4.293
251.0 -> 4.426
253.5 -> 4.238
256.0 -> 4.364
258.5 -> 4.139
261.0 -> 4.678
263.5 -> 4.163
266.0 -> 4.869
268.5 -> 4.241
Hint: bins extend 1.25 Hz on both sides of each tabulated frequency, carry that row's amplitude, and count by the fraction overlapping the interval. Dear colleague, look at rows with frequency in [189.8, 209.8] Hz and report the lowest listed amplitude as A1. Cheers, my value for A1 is 1.909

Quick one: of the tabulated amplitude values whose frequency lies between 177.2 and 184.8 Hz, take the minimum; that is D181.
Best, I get 3.238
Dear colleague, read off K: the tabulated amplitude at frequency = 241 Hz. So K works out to 3.566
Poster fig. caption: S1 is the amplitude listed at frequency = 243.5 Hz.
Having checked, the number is 4.125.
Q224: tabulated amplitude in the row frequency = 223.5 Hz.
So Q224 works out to 3.542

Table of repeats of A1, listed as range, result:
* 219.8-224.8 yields 3.542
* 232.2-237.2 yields 3.286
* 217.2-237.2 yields 3.064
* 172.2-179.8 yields 3.682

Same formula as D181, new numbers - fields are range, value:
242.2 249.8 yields 4.115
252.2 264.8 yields 4.139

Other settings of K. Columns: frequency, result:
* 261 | 4.678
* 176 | 3.682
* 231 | 3.352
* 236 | 3.509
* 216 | 3.858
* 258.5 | 4.139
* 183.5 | 3.238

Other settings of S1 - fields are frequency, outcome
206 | 1.909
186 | 3.836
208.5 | 2.135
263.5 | 4.163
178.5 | 3.836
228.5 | 3.064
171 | 3.724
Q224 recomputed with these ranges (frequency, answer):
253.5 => 4.238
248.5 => 4.293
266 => 4.869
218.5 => 4.244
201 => 2.542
